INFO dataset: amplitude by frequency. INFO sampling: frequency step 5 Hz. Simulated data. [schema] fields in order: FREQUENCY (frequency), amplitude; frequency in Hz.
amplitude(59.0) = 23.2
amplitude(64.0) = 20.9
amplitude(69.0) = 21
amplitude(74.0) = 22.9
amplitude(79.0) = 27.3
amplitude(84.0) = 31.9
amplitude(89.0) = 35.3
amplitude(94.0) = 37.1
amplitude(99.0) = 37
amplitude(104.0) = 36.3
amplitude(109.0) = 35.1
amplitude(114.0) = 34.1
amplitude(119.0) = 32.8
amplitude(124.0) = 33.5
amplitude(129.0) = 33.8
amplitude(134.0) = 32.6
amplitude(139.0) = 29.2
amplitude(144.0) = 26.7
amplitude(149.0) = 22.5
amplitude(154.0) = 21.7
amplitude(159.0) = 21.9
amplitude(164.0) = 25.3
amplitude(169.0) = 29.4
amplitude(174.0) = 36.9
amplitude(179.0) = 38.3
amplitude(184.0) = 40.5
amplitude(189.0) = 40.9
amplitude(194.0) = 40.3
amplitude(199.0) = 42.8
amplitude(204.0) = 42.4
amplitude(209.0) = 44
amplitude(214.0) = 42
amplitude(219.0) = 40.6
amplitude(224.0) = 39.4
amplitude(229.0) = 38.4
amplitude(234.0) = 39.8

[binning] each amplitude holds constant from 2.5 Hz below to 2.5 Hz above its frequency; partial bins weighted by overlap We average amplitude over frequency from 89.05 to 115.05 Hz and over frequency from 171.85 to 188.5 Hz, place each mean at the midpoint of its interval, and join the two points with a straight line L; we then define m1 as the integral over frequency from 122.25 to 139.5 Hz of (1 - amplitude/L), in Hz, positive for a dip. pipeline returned 2.08 Hz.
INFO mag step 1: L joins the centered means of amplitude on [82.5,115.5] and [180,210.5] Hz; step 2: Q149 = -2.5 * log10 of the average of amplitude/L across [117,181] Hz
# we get 0.291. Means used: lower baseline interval 35.4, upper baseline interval 41.6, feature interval 29.5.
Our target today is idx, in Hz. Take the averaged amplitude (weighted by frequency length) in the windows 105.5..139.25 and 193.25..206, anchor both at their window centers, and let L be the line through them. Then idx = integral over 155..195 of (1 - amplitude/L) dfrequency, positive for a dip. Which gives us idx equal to 6.1 Hz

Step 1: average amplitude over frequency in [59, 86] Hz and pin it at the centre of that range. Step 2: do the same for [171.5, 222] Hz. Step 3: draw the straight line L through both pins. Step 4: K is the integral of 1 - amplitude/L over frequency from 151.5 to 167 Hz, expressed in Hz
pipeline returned 5.5 Hz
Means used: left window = 24.5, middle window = 23.2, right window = 40.9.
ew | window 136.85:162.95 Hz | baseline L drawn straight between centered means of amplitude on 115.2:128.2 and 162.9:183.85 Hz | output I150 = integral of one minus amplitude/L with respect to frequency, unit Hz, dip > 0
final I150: 7.2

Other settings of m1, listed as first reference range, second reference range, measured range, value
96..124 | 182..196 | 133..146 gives 2.7 Hz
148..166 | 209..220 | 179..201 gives -4.6 Hz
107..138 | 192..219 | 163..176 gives 2.5 Hz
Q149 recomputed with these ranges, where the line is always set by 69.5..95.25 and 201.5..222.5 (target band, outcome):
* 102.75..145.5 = 0.03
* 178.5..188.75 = -0.01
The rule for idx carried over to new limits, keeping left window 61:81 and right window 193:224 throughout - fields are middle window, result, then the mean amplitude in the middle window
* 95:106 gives -4.0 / 36.7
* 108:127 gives -2.9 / 33.8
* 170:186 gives 0.0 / 37.6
